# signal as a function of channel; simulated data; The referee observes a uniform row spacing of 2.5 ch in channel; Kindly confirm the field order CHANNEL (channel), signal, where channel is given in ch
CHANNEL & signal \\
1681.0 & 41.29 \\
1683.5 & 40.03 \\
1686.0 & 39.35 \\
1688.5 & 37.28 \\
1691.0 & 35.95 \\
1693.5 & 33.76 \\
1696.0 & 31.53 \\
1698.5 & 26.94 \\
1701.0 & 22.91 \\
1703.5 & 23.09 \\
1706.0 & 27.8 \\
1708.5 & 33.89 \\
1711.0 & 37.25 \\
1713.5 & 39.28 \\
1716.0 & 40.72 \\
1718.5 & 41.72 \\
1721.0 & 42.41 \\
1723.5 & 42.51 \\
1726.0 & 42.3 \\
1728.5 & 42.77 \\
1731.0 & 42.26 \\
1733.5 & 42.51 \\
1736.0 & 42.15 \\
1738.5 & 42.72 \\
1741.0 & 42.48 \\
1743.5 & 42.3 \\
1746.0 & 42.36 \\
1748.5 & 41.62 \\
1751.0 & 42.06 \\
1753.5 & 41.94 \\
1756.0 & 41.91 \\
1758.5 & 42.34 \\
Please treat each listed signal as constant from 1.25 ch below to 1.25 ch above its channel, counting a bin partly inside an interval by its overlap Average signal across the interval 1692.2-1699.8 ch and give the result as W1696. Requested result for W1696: 30.7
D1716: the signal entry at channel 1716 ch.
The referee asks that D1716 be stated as 40.72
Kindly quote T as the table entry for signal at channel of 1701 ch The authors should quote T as 22.91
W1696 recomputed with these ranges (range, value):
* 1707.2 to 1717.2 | 37.7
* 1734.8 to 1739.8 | 42.4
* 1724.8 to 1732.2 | 42.4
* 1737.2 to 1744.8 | 42.5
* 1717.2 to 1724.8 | 42.2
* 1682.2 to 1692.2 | 38.2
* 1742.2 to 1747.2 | 42.3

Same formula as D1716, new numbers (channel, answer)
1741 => 42.48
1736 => 42.15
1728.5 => 42.77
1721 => 42.41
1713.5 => 39.28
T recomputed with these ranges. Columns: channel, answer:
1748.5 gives 41.62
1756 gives 41.91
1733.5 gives 42.51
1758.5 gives 42.34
